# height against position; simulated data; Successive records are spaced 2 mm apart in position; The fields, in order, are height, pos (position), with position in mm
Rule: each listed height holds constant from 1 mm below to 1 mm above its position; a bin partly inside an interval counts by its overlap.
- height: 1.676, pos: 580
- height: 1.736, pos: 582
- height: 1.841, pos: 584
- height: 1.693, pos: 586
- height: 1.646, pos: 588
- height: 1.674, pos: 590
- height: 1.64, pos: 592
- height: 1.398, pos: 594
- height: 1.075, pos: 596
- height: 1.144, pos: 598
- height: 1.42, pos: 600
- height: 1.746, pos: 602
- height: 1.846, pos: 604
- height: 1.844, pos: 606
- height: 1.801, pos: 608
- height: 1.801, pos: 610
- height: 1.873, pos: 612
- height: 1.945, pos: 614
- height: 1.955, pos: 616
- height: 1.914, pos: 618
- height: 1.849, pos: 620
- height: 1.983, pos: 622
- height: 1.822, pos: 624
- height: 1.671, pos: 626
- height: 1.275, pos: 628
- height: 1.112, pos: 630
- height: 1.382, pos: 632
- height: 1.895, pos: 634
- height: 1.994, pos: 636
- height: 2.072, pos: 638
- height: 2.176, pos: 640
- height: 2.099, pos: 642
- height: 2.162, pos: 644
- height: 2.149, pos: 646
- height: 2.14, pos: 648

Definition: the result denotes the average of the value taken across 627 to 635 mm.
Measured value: 1.42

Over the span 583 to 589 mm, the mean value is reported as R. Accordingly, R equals 1.73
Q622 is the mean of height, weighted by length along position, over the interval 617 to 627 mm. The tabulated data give 1.85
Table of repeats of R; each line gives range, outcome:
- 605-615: 1.85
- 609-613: 1.84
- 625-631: 1.35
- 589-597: 1.45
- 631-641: 1.9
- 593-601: 1.26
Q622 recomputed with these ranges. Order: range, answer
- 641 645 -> 2.13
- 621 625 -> 1.9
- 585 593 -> 1.66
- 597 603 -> 1.44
